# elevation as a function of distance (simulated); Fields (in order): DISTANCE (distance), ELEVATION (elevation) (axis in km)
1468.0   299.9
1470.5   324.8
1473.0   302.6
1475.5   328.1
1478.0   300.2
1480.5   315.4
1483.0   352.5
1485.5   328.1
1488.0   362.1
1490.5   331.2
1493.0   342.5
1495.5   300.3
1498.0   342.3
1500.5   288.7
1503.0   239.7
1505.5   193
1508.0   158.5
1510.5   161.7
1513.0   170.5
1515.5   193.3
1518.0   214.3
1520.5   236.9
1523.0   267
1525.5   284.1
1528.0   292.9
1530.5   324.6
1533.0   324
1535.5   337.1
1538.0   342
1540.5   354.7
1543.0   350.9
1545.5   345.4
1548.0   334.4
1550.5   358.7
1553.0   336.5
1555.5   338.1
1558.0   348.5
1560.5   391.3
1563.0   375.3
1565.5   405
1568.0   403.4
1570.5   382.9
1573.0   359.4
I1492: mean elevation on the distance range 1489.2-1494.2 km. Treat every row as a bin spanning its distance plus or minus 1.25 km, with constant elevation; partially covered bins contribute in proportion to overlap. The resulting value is 337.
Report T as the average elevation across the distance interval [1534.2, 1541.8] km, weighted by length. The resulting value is 345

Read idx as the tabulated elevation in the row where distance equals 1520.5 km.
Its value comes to 236.9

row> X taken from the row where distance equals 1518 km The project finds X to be 214.3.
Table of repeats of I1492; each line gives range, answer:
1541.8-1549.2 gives 344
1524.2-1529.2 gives 288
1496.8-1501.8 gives 314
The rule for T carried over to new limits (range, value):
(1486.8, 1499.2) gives 336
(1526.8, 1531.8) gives 309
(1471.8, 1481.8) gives 312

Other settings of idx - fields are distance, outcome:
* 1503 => 239.7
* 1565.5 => 405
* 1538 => 342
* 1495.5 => 300.3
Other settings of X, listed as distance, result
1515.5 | 193.3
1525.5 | 284.1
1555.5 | 338.1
